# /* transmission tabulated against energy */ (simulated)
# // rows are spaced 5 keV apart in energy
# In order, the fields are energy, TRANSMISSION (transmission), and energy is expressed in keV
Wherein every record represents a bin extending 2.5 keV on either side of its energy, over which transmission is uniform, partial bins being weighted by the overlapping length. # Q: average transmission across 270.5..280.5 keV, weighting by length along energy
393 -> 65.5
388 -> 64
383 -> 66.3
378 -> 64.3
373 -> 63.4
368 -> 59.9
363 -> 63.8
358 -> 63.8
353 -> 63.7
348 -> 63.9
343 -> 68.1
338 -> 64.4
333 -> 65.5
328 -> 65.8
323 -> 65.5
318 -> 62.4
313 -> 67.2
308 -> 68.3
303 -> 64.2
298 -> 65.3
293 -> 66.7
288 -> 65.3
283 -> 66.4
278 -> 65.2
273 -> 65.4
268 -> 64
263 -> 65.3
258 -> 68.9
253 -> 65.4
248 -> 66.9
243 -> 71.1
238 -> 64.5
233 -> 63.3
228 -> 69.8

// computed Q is 65.3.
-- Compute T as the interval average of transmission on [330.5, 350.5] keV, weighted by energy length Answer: 65.5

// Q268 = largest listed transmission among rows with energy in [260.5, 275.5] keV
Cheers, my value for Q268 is 65.4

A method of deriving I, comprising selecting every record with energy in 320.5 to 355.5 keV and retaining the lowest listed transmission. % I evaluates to 63.7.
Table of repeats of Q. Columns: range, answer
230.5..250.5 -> 66.5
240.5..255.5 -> 67.8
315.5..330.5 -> 64.6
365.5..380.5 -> 62.5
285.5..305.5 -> 65.4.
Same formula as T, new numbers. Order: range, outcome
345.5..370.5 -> 63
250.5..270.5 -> 65.9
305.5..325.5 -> 65.8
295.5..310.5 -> 65.9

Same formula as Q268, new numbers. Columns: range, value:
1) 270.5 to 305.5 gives 66.7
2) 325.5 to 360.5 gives 68.1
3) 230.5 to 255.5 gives 71.1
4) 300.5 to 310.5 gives 68.3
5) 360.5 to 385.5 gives 66.3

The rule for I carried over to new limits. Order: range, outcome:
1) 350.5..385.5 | 59.9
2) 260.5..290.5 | 64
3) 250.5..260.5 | 65.4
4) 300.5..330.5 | 62.4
